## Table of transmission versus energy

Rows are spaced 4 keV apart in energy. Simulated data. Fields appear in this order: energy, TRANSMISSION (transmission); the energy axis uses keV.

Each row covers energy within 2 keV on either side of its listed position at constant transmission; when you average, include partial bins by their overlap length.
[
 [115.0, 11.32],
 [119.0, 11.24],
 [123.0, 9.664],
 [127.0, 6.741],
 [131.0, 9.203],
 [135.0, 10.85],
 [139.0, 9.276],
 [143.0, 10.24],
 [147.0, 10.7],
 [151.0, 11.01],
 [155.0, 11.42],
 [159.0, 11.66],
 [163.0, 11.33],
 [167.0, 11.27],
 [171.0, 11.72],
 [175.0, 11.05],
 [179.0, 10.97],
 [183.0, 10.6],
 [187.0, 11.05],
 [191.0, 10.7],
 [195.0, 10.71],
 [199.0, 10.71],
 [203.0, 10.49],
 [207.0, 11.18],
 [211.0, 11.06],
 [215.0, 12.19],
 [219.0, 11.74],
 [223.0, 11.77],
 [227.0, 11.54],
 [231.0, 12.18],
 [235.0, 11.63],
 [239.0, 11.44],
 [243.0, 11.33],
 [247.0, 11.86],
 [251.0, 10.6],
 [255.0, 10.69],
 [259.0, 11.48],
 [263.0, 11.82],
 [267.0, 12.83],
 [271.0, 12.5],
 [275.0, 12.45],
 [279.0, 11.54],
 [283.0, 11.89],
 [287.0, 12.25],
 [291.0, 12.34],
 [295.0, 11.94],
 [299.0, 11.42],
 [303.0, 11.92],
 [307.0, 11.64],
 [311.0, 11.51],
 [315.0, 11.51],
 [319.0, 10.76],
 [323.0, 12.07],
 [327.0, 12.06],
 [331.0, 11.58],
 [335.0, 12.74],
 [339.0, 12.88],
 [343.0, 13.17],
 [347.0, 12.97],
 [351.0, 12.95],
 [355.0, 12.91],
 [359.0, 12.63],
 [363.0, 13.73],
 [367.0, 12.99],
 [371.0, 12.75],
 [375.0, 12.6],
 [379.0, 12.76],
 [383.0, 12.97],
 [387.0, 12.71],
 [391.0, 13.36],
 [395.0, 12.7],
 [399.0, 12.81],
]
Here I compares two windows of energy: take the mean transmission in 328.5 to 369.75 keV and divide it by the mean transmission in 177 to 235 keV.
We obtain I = 1.14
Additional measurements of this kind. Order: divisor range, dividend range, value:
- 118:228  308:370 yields 1.15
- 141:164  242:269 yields 1.04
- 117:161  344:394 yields 1.27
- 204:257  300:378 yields 1.08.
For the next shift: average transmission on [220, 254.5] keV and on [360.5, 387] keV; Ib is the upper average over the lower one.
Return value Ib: 1.12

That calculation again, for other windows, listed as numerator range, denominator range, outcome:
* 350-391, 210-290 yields 1.10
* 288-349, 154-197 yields 1.08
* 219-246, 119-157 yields 1.17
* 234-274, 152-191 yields 1.04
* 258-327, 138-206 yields 1.09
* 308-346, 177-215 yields 1.10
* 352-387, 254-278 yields 1.08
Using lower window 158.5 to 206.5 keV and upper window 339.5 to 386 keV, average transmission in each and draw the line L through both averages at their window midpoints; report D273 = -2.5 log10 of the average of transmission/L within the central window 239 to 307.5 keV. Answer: 0.02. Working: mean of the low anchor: 11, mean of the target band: 11.8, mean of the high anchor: 12.9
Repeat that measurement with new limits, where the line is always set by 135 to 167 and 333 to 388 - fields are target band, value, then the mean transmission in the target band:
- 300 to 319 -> 0.079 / 11.5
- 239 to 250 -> 0.027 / 11.5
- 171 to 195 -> 0.022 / 10.9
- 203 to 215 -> 0.021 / 11.2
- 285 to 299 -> 0.015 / 12.1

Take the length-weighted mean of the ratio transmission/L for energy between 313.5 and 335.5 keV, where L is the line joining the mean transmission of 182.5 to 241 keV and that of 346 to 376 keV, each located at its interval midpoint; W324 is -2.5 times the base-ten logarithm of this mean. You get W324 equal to 0.07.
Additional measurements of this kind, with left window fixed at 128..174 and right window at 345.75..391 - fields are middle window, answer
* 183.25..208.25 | 0.04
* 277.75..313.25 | 0.03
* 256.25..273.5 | -0.02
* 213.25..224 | -0.05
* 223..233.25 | -0.03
